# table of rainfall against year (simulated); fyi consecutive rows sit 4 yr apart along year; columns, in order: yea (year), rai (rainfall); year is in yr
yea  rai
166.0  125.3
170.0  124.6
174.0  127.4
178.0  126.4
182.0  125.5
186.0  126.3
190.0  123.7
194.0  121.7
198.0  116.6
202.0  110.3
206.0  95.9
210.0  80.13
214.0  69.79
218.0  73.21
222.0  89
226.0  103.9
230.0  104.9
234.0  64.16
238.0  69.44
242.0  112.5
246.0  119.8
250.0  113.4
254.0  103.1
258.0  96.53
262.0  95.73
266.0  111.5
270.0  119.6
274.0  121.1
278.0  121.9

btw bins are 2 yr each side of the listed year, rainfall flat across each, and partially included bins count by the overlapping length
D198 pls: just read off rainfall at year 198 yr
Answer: 116.6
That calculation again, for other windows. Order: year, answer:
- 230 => 104.9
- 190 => 123.7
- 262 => 95.73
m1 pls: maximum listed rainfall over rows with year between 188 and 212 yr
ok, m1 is 123.7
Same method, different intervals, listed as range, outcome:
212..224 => 89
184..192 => 126.3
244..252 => 119.8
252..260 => 103.1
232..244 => 112.5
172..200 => 127.4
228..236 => 104.9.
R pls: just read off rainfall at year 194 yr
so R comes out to 121.7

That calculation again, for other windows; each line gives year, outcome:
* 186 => 126.3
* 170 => 124.6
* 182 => 125.5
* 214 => 69.79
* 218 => 73.21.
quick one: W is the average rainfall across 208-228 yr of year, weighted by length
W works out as 83.2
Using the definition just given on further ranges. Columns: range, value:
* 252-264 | 98.5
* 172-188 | 126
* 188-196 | 123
